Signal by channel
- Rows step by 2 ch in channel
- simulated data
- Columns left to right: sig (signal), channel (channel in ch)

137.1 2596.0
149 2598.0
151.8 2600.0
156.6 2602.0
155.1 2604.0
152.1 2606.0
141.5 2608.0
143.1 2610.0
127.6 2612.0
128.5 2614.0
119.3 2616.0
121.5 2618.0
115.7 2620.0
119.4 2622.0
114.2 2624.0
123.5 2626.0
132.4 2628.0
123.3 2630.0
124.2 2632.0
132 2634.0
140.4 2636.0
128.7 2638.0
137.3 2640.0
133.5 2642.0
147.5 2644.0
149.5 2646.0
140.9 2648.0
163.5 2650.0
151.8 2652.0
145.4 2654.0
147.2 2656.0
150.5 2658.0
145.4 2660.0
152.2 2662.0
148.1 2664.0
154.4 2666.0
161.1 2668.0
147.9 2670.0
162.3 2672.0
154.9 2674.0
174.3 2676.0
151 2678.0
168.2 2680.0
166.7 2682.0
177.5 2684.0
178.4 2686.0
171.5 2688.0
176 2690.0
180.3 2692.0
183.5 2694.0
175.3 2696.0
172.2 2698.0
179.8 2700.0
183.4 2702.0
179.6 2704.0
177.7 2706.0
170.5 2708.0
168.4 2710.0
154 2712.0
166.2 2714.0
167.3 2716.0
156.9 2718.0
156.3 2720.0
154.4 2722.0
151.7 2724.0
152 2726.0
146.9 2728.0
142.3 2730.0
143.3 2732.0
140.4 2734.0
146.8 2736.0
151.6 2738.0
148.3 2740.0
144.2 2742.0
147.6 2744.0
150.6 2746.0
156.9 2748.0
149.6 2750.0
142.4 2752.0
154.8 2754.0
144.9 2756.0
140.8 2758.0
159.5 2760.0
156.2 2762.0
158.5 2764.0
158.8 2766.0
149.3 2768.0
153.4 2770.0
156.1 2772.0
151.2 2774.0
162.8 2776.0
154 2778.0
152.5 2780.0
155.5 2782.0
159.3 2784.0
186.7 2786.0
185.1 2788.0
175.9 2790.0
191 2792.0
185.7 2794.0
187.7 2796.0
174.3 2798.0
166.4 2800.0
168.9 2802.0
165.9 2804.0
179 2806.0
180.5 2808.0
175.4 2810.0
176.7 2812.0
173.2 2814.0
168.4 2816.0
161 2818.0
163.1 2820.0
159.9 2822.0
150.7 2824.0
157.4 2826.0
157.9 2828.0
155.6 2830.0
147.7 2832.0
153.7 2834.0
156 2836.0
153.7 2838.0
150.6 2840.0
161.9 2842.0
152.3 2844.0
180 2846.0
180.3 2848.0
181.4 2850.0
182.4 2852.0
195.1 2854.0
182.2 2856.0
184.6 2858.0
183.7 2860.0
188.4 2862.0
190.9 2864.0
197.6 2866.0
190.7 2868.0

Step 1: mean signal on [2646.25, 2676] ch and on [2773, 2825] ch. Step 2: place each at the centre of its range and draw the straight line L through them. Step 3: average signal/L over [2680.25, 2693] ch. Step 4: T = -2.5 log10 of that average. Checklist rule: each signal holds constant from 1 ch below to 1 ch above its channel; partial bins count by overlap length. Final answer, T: -0.12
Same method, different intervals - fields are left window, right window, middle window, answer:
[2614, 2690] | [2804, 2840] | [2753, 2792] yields -0.012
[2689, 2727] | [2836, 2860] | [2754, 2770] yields 0.118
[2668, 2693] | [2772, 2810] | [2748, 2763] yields 0.133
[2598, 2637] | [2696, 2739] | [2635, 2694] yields -0.069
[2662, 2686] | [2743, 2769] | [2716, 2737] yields 0.036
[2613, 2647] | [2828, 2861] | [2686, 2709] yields -0.246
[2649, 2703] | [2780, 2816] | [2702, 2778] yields 0.099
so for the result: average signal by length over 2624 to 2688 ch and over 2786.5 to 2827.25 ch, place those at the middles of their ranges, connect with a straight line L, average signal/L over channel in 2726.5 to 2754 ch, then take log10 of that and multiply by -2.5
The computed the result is 0.10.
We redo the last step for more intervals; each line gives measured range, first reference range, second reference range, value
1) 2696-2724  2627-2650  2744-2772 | -0.15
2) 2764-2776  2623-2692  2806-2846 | 0.02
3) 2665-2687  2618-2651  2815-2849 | -0.18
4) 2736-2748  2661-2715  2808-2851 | 0.12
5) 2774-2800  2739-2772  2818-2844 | -0.12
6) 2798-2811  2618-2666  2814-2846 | -0.12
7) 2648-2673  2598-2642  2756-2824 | -0.08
